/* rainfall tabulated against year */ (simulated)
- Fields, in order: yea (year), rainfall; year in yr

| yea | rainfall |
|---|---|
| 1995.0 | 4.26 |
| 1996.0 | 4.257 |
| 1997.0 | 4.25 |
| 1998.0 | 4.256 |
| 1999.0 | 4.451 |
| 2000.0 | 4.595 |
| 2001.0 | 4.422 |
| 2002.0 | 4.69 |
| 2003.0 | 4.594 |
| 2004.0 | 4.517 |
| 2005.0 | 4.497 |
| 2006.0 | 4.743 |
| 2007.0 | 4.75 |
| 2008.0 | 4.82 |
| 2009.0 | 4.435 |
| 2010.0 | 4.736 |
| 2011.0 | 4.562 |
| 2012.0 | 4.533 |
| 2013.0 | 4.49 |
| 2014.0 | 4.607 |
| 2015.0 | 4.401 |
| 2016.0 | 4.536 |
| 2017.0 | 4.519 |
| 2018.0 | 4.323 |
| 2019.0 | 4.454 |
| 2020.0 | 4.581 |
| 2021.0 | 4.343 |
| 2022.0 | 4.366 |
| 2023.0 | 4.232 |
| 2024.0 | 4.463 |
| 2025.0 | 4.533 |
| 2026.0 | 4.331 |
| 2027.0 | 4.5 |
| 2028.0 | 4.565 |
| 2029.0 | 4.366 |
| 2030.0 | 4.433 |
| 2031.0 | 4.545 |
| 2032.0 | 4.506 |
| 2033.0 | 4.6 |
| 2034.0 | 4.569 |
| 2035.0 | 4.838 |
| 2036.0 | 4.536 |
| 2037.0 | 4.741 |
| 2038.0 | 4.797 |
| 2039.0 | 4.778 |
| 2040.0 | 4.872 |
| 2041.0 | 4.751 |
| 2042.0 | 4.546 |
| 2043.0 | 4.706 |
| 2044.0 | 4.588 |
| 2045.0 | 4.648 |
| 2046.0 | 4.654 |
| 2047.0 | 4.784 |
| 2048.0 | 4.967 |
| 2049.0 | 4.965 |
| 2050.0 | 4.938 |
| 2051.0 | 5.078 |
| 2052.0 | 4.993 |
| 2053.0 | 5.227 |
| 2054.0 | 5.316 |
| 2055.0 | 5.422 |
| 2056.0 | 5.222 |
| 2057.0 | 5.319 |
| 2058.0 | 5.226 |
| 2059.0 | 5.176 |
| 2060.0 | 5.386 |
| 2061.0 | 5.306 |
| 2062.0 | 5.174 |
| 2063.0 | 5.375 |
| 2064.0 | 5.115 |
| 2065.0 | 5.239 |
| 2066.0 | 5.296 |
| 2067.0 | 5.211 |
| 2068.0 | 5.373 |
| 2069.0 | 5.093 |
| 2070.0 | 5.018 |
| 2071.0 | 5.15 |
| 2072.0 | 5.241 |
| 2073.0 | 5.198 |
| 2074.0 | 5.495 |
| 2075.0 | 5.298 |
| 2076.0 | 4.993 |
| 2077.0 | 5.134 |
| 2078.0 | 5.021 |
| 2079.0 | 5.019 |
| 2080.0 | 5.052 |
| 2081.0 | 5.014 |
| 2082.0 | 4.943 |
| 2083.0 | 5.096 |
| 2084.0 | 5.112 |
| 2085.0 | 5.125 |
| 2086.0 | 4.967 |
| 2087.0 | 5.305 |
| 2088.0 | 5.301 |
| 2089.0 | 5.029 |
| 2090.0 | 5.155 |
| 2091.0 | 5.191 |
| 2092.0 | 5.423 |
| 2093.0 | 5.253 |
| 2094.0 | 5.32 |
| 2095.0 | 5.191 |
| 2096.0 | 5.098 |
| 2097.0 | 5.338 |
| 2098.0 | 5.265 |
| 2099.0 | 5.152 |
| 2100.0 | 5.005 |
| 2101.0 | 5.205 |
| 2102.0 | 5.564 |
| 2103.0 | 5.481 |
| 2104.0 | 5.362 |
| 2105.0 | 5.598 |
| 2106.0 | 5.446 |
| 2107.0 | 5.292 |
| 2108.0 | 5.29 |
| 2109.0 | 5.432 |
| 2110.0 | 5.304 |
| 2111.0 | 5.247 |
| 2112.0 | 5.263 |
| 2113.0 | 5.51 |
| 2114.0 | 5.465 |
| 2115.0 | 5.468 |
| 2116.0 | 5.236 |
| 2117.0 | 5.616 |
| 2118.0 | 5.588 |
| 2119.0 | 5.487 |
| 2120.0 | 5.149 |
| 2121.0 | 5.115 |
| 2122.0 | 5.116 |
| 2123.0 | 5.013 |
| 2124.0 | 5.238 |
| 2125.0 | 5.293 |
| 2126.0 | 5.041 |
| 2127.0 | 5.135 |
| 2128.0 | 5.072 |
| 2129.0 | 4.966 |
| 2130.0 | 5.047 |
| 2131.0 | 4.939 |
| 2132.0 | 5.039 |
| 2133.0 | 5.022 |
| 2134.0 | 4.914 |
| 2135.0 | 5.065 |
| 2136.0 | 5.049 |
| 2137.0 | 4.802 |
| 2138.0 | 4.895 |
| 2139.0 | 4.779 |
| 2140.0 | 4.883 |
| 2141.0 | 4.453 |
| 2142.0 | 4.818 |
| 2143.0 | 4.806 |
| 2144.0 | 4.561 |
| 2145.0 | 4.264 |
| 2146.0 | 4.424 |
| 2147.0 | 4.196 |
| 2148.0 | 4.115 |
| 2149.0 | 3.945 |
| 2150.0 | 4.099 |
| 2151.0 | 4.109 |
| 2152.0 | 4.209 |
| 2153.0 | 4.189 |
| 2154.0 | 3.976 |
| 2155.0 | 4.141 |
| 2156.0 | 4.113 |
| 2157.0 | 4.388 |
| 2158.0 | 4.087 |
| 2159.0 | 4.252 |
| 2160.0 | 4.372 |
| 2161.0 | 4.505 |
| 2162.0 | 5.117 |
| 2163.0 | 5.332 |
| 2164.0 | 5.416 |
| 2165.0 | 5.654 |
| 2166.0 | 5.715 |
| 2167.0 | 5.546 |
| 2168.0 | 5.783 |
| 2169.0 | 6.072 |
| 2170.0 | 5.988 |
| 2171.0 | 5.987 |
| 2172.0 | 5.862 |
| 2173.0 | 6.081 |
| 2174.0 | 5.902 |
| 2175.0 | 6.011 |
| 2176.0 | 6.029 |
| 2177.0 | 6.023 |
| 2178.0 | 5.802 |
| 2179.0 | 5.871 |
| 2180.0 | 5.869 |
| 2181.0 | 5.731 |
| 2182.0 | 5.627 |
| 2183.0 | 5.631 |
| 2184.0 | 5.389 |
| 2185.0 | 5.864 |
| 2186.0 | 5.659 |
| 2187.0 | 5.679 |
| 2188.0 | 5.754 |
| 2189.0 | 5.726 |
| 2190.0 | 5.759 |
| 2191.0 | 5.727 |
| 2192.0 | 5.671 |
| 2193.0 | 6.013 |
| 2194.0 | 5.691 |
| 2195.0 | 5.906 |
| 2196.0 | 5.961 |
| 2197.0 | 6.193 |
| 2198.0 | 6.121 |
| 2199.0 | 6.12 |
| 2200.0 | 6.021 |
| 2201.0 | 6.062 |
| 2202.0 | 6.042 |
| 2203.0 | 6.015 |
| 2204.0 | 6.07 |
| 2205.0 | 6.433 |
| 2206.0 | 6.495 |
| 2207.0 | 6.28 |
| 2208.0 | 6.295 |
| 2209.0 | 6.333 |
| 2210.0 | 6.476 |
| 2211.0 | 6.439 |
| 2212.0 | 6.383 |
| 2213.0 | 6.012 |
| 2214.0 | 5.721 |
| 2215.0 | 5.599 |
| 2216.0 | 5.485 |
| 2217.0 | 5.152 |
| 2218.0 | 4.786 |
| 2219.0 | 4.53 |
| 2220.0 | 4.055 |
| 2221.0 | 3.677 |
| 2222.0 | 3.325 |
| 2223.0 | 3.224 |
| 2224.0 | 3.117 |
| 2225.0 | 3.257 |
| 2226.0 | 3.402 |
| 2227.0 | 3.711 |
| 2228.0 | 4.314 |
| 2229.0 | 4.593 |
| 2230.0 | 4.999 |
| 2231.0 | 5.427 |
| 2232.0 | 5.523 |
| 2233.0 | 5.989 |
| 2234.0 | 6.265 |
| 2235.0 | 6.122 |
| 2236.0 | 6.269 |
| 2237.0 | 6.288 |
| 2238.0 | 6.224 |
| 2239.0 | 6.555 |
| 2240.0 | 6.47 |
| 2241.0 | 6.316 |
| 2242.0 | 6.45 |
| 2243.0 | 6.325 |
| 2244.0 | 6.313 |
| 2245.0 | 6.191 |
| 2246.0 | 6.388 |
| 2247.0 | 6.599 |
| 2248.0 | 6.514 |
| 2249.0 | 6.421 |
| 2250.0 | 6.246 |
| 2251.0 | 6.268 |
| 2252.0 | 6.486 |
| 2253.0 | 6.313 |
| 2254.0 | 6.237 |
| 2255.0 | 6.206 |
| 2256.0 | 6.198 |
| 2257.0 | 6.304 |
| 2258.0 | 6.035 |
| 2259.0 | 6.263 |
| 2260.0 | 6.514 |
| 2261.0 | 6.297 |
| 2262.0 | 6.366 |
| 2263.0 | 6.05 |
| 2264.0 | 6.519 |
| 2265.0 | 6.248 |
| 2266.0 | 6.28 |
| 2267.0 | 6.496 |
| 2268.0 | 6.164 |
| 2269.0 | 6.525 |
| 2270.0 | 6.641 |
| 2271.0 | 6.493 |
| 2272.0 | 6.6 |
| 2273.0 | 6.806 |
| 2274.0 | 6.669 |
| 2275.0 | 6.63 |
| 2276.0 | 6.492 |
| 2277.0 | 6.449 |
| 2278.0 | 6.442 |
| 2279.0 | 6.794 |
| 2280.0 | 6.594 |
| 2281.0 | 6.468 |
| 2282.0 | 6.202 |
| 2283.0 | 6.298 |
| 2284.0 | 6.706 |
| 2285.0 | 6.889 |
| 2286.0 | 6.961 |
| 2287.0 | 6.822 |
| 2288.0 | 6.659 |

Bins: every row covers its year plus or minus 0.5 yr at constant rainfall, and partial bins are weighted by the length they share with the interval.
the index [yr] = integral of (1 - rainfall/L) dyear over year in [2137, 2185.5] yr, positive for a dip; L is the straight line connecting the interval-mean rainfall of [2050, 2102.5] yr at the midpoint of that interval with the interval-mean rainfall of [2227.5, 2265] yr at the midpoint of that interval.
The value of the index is 5.2 yr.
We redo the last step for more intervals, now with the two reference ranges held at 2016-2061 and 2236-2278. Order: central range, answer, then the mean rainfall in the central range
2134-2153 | 3.45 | 4.53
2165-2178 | -0.36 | 5.9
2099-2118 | -0.38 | 5.38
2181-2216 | -0.10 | 5.96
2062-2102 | -0.85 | 5.18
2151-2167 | 2.86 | 4.64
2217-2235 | 5.04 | 4.44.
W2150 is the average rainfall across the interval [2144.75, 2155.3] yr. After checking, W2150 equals 4.15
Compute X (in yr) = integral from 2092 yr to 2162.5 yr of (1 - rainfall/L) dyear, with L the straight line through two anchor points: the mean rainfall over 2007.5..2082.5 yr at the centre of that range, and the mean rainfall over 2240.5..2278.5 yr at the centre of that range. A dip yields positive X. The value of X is 6.35 yr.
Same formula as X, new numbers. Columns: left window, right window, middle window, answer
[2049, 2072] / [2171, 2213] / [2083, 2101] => 0.68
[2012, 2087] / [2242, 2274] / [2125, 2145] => 2.13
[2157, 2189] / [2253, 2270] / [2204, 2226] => 2.70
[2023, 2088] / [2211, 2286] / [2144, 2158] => 3.20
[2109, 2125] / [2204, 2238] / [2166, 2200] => -3.75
